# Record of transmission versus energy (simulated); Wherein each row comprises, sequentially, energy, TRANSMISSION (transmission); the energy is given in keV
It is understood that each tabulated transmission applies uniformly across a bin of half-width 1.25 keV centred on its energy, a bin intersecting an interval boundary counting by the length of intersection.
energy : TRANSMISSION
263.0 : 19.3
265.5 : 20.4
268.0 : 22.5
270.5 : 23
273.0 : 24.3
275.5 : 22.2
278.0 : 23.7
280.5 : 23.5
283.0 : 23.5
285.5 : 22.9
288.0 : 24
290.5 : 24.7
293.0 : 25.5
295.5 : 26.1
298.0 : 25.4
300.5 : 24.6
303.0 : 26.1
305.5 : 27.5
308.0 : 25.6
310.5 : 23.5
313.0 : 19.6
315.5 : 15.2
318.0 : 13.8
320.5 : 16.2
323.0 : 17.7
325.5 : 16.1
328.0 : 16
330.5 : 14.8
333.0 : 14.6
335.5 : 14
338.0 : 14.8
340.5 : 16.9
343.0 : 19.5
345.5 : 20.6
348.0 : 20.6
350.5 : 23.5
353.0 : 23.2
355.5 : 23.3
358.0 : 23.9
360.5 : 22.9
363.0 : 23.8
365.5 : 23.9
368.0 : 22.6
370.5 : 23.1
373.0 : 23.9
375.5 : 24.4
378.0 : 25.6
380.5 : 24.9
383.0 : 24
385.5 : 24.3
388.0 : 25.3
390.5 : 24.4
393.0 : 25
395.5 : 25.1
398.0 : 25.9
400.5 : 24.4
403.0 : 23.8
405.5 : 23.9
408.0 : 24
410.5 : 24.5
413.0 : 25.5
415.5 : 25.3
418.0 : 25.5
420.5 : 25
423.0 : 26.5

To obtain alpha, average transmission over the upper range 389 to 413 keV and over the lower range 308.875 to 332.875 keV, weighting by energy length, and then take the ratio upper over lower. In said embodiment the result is 1.45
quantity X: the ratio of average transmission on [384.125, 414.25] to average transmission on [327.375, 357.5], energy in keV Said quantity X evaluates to 1.3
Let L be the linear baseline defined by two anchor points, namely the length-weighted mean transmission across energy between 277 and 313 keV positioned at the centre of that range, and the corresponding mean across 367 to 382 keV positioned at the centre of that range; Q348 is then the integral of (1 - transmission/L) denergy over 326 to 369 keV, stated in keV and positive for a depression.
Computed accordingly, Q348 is 7.8 keV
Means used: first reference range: 24.6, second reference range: 24.1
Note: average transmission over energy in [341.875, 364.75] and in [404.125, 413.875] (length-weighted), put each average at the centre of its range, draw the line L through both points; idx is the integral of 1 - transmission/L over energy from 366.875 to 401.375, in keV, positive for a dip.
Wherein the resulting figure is -1.4 keV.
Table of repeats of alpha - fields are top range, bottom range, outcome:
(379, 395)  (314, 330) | 1.56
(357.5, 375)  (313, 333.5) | 1.48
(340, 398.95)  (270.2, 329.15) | 1.06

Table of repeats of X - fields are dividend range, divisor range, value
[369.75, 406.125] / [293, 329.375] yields 1.16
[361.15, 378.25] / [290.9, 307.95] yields 0.92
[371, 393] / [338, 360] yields 1.16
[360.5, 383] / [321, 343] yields 1.51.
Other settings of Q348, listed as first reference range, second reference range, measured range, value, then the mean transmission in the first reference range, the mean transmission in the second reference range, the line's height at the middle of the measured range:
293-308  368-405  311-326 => 5.2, 25.9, 24.5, 25.6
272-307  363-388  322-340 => 6.6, 24.6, 24.1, 24.4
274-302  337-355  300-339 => 6.1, 24.2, 20.1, 22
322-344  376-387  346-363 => -2.6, 16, 24.7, 19.8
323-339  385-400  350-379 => -4.5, 15.3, 25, 20.6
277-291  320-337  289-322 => -4.4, 23.7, 15.6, 19.8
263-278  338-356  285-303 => -2.6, 22.3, 20.6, 21.8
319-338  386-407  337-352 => -1.4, 15.5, 24.7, 17.7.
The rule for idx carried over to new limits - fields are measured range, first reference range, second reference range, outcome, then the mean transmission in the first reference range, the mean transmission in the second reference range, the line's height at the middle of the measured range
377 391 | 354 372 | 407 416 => -0.45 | 23.4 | 24.8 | 24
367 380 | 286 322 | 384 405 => 0.14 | 22.7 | 24.7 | 24.3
